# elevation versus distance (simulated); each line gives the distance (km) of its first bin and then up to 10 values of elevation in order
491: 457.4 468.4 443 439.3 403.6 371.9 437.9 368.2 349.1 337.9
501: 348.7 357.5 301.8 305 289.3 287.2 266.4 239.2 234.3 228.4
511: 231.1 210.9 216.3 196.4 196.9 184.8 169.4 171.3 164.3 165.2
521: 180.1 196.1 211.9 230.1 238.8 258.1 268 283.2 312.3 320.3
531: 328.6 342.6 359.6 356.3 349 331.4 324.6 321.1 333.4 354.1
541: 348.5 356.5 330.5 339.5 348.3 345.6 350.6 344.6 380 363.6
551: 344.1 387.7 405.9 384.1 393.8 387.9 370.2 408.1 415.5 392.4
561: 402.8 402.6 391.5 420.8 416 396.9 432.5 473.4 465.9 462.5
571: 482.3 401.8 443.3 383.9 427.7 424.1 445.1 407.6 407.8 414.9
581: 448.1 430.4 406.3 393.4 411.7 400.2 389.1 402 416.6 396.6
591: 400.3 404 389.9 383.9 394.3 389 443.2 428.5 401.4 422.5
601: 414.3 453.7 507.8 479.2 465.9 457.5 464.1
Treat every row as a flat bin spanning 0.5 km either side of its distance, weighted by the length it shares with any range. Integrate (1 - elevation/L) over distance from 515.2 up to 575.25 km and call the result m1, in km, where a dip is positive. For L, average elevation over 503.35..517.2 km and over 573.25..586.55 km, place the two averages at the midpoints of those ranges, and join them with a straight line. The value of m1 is -2.1 km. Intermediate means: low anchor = 235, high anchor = 416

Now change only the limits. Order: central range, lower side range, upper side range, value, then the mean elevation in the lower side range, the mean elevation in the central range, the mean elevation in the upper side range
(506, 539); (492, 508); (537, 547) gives 8.78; 354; 254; 342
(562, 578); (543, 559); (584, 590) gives -1.74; 370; 430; 402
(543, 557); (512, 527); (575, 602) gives -3.42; 201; 366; 411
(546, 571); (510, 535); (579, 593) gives -4.69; 243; 400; 408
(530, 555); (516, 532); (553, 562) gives -2.35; 235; 351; 395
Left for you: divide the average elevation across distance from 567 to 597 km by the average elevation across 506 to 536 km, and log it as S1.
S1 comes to 1.69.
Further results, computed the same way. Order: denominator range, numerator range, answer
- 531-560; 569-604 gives 1.17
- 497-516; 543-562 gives 1.35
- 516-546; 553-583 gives 1.47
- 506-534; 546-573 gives 1.68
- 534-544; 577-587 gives 1.22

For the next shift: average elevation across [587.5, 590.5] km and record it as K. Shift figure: 405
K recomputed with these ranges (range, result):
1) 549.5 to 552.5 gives 365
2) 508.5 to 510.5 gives 231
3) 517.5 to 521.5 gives 170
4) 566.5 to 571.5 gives 463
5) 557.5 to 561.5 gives 405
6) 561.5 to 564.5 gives 405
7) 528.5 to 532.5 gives 326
